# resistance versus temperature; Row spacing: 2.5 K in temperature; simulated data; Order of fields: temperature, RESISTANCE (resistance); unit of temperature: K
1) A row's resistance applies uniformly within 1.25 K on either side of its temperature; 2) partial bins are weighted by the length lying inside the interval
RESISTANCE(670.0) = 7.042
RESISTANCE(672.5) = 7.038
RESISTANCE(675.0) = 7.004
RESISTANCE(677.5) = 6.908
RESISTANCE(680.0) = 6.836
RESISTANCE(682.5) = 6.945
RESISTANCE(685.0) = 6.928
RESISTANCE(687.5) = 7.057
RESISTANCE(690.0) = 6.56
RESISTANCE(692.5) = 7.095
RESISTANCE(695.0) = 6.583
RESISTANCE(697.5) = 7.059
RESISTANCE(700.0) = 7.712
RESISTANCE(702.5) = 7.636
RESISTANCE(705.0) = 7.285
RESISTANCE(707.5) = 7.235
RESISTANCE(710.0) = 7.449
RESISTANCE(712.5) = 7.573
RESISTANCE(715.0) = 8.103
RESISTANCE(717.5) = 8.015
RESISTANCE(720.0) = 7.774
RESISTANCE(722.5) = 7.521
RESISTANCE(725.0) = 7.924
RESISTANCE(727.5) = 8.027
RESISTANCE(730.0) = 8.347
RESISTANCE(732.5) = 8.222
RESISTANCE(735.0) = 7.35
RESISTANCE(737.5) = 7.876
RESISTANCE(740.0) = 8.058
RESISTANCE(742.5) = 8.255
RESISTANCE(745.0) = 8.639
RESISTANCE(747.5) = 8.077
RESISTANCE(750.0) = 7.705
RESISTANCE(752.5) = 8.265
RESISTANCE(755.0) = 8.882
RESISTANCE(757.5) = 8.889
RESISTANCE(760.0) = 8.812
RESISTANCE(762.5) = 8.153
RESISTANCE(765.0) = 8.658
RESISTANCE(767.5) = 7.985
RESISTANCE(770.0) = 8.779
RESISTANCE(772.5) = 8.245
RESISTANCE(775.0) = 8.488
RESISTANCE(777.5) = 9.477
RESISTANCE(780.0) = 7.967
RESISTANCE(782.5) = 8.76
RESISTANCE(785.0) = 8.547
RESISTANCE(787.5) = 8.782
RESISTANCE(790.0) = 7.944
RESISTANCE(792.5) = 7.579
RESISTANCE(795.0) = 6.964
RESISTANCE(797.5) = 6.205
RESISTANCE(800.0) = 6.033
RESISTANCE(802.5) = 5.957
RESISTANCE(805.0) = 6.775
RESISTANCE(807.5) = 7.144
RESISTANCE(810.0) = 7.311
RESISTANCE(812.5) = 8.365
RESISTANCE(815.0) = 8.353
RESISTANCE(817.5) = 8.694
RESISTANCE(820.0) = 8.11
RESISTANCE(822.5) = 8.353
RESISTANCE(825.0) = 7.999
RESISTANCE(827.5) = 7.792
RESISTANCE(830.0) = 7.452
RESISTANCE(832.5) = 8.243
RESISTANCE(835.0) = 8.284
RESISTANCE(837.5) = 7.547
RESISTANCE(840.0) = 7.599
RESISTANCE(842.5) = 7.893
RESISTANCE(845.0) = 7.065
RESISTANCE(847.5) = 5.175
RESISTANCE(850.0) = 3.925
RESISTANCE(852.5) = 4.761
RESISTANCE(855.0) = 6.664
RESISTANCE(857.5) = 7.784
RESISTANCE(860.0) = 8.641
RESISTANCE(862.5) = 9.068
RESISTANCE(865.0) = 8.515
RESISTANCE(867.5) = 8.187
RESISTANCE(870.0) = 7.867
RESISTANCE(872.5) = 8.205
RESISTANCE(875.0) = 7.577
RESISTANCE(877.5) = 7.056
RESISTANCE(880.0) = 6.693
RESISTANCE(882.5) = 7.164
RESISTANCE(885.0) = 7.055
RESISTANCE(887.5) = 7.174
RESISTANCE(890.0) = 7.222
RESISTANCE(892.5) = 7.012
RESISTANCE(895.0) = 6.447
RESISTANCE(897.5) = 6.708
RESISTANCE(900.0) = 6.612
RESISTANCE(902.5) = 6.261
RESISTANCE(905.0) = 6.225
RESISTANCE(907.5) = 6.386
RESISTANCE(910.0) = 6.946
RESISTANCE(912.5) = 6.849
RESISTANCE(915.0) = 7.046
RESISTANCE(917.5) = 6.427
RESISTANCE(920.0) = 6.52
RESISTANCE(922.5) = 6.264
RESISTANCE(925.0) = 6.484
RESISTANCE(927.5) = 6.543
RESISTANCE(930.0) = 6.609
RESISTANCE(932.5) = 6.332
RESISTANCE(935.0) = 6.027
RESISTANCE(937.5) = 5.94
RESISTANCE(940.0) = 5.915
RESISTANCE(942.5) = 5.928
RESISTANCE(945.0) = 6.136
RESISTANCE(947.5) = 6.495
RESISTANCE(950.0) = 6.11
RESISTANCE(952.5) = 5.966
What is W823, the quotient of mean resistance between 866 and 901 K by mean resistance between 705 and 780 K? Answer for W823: 0.89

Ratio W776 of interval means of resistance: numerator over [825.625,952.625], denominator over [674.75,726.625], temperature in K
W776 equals 0.9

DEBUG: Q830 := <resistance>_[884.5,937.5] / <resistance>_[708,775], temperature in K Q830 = 0.81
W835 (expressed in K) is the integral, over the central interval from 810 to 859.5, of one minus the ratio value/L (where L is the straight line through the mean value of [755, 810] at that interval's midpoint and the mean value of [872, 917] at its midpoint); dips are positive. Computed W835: 0.4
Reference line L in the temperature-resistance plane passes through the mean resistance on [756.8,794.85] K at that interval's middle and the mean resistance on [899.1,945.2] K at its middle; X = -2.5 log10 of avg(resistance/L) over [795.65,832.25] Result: 0.06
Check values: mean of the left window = 8.42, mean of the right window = 6.4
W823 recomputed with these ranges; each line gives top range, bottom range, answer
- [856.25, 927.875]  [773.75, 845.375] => 0.92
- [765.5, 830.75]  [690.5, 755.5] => 1.01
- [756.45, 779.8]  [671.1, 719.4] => 1.19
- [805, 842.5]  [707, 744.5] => 1.00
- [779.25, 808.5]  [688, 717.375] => 1.01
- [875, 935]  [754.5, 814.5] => 0.84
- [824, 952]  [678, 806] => 0.89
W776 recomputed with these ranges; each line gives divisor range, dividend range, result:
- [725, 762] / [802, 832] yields 0.94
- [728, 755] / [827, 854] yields 0.85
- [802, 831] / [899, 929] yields 0.85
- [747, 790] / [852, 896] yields 0.88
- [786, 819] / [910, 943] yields 0.87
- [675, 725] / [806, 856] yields 1.01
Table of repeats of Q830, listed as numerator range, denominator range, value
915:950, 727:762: 0.76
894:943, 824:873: 0.87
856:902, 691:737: 0.98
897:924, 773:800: 0.82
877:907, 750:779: 0.79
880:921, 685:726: 0.91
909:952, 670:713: 0.90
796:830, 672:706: 1.06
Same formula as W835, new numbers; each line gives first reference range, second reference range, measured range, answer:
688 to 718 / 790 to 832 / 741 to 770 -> -3.9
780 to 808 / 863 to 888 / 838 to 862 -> 2.6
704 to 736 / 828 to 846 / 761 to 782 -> -2.0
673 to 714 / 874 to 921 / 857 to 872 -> -3.3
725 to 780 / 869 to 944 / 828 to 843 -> -0.8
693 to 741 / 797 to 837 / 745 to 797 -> -4.8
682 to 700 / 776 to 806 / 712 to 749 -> -4.0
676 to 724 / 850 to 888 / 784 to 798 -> -0.8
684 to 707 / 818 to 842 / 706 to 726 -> -1.3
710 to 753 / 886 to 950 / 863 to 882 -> -2.5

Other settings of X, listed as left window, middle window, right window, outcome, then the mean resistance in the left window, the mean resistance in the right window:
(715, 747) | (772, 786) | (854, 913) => -0.109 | 8.01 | 7.27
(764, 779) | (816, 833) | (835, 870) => -0.055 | 8.59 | 7.21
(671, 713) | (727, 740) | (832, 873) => -0.115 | 7.1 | 7.35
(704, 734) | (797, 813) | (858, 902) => 0.126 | 7.79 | 7.47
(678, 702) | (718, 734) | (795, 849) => -0.123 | 6.99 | 7.42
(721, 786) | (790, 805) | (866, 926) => 0.180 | 8.3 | 6.94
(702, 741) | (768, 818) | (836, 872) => -0.047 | 7.78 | 7.22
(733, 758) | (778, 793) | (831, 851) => -0.090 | 8.18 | 7.01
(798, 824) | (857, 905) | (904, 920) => -0.074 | 7.48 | 6.64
